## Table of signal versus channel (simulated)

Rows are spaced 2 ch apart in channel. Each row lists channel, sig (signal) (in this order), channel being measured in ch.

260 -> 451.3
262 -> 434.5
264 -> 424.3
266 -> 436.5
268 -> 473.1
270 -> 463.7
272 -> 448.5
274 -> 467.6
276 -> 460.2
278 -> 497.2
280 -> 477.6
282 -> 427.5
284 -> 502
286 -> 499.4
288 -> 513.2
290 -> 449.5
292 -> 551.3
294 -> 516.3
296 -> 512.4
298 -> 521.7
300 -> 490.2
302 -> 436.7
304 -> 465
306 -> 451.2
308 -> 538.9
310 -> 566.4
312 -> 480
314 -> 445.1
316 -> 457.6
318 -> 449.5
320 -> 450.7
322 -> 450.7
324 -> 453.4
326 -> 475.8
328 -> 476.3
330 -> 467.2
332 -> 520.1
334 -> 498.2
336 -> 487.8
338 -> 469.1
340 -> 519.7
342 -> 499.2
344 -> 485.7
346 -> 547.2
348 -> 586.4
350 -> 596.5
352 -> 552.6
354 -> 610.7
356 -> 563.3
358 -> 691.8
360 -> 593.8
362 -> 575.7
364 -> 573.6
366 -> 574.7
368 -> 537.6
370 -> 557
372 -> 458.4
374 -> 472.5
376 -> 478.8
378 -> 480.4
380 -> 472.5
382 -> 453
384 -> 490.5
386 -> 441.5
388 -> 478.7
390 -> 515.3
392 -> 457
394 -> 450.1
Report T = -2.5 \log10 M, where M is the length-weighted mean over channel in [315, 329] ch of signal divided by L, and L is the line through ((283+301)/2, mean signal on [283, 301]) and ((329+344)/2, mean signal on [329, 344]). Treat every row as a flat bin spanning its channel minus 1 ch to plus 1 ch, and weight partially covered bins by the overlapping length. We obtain 0.09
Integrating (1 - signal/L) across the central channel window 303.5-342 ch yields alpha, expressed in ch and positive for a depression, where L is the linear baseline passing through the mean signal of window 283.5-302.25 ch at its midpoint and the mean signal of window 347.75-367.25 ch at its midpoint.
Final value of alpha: 4.4 ch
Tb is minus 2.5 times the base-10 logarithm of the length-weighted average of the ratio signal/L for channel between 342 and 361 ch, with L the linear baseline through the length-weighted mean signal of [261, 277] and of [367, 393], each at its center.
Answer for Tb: -0.21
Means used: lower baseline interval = 451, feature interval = 577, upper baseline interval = 484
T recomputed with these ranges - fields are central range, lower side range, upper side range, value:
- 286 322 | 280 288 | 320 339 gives -0.02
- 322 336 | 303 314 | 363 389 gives 0.04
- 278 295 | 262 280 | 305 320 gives -0.06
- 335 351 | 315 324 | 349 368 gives 0.02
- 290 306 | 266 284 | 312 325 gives -0.08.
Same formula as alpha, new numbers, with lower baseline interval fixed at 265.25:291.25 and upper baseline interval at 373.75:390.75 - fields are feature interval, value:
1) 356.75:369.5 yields -3.1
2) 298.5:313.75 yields -0.5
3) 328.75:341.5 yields -0.5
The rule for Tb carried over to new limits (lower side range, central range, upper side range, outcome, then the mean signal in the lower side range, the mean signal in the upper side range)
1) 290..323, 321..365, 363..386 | -0.08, 485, 502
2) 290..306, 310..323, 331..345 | 0.07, 493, 497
